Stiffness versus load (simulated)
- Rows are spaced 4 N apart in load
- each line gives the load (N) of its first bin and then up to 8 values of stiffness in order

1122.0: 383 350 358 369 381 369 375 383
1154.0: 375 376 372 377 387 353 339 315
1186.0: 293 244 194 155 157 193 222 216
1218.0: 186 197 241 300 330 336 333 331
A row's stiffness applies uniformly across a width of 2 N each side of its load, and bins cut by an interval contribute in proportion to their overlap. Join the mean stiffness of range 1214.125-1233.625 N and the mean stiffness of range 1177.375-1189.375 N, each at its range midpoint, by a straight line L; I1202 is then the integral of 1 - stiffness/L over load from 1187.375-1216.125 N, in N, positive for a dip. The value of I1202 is 7.83 N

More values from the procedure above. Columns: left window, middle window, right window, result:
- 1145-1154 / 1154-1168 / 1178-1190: -0.90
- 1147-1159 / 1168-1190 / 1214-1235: 0.07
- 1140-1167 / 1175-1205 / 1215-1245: 7.78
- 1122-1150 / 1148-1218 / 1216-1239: 6.70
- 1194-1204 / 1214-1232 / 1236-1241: 2.65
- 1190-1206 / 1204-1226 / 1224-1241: 3.09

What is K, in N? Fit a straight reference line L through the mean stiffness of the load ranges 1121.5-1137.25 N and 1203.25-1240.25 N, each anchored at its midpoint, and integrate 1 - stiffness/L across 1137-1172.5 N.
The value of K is -4.9 N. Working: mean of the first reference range 365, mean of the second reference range 246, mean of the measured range 377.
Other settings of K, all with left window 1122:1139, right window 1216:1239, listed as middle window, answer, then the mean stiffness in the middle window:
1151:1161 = -1.1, 376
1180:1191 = 0.7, 288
